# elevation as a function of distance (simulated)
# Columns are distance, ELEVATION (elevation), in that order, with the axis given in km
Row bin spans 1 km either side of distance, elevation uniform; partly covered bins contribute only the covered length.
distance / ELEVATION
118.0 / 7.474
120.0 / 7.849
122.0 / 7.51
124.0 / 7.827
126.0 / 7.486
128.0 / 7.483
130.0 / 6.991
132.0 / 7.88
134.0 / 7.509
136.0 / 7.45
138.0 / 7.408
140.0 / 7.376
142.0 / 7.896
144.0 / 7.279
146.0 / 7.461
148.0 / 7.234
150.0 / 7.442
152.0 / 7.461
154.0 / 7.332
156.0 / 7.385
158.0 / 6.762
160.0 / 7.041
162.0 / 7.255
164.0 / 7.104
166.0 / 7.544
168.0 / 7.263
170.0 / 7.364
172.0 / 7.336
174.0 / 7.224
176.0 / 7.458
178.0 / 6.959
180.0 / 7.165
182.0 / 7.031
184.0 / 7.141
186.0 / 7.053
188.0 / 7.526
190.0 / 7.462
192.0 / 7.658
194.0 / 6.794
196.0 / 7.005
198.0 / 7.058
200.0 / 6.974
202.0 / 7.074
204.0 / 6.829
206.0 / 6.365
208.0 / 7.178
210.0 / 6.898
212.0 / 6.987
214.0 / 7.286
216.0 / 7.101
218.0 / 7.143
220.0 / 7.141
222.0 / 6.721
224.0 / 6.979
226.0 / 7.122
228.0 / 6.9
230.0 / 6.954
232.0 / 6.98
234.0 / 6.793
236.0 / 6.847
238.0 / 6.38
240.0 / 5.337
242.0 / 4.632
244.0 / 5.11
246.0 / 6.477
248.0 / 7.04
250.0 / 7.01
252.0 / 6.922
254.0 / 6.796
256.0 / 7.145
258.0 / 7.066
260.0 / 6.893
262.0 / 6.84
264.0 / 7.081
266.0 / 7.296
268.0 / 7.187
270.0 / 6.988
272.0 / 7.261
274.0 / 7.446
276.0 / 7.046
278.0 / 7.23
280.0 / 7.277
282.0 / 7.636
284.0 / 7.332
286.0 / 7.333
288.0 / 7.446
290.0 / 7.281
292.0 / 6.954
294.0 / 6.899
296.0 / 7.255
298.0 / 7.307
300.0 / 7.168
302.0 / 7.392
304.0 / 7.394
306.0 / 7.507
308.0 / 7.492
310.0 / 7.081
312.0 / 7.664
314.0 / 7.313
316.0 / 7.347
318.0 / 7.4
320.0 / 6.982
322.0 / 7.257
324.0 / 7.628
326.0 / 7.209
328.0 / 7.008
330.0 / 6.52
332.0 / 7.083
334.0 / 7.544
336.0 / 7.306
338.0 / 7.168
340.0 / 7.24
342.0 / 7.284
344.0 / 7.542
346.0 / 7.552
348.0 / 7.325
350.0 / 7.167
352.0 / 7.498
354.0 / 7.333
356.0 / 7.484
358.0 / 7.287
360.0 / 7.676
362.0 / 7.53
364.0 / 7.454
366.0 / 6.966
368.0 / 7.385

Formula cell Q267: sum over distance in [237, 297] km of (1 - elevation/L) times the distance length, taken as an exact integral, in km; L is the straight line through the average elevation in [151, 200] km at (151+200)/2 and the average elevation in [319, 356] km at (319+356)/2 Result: 3.0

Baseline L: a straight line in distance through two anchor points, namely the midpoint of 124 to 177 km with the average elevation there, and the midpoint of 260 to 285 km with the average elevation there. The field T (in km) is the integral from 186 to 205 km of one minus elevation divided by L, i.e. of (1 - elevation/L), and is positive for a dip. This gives 0.4 km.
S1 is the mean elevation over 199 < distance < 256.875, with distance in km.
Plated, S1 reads 6.73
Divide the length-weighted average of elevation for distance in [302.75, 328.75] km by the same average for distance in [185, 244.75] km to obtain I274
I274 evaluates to 1.08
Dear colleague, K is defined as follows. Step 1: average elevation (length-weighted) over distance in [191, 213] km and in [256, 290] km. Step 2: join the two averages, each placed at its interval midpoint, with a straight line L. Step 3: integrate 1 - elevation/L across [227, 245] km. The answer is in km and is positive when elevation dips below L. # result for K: 2.2 km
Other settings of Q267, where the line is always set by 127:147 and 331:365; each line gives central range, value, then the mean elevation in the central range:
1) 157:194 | 1.1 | 7.23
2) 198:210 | 0.9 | 6.9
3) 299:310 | 0.1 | 7.36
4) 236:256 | 3.1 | 6.27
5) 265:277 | 0.3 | 7.2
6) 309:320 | 0.1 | 7.33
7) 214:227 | 0.7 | 7.05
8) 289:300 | 0.4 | 7.14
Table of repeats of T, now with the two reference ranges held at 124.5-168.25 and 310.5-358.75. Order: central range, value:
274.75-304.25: 0.2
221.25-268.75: 4.2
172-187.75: 0.4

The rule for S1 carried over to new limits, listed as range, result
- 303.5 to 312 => 7.4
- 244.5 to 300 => 7.11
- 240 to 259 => 6.41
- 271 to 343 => 7.27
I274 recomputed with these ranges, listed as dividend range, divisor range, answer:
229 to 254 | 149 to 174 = 0.88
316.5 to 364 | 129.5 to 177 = 0.99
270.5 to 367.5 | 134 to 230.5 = 1.02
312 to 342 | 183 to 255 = 1.06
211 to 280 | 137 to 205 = 0.94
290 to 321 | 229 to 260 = 1.12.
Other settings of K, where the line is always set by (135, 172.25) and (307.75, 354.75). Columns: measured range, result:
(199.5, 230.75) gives 1.5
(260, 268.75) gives 0.3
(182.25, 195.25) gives 0.1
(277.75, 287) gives -0.1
